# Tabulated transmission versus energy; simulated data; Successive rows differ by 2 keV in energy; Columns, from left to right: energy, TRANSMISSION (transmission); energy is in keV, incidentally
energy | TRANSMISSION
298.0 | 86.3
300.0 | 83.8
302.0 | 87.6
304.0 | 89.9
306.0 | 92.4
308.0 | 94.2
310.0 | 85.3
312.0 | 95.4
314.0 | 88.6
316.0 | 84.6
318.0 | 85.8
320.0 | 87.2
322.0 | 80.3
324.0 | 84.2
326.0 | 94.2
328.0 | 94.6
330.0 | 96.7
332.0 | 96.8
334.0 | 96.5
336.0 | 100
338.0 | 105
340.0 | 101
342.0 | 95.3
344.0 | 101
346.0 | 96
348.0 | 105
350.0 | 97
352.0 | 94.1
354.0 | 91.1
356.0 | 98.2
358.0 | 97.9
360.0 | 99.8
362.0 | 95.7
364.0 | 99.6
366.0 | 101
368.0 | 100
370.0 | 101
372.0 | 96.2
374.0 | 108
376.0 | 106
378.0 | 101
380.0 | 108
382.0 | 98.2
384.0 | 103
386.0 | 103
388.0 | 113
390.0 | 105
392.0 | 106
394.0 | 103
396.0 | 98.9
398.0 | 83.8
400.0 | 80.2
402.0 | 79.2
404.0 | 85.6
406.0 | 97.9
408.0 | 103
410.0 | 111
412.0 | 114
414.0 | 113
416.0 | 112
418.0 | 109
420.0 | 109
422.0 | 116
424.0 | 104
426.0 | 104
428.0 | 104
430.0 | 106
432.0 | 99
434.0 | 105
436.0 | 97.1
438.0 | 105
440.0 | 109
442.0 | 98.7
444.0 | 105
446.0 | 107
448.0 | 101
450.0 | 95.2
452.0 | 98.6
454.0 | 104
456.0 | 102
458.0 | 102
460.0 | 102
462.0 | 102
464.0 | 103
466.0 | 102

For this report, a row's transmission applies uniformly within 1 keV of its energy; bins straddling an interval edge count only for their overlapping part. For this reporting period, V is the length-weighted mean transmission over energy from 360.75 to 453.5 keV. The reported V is 102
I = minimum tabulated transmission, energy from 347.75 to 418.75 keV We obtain 79.2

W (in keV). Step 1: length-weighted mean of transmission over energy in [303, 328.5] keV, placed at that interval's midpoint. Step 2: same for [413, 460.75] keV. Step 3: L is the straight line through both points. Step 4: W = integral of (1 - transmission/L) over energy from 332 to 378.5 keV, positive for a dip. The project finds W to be -2.7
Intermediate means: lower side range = 88.9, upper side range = 104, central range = 99.3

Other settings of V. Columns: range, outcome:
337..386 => 100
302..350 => 93.4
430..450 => 103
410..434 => 108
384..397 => 105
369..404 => 99.2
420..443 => 105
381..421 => 101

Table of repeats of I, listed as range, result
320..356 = 80.3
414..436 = 97.1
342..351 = 95.3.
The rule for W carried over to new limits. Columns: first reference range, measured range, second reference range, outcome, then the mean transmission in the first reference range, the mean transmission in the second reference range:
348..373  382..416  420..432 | 0.9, 97.9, 106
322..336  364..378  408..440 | -0.3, 93.3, 107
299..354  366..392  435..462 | -1.8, 93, 102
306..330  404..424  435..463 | -1.9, 89.1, 102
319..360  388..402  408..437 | 1.0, 95.7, 107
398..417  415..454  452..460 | -1.5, 98.7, 102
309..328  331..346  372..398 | -1.1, 87.7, 103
